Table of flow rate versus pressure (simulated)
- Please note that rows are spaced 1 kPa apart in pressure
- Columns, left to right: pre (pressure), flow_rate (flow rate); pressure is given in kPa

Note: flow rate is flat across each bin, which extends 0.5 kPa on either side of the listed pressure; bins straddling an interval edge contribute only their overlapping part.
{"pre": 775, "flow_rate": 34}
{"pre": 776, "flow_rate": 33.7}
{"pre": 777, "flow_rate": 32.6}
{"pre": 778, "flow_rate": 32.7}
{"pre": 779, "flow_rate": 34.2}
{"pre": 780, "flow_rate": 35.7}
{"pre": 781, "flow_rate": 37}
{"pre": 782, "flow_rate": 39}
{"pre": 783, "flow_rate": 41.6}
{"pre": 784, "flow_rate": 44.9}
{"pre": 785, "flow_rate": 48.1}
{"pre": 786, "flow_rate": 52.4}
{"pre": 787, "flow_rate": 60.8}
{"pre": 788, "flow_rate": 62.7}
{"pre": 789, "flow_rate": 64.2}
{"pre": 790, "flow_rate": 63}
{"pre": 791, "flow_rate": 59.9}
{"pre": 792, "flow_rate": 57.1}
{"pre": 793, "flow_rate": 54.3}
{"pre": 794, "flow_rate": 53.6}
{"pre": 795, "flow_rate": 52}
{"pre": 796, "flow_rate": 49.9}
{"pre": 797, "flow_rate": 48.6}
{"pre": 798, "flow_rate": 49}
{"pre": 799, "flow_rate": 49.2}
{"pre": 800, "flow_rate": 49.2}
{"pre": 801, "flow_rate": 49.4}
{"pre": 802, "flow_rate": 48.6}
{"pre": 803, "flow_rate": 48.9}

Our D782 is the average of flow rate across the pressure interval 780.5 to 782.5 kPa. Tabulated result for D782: 38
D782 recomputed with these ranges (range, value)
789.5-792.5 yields 60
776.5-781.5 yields 34.4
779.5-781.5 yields 36.4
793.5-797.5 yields 51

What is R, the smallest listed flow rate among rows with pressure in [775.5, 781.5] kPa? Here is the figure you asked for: 32.6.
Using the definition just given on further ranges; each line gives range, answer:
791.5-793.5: 54.3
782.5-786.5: 41.6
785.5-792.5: 52.4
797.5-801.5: 49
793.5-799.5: 48.6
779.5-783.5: 35.7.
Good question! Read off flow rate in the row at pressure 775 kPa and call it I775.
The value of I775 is 34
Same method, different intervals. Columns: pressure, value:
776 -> 33.7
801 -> 49.4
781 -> 37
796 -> 49.9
